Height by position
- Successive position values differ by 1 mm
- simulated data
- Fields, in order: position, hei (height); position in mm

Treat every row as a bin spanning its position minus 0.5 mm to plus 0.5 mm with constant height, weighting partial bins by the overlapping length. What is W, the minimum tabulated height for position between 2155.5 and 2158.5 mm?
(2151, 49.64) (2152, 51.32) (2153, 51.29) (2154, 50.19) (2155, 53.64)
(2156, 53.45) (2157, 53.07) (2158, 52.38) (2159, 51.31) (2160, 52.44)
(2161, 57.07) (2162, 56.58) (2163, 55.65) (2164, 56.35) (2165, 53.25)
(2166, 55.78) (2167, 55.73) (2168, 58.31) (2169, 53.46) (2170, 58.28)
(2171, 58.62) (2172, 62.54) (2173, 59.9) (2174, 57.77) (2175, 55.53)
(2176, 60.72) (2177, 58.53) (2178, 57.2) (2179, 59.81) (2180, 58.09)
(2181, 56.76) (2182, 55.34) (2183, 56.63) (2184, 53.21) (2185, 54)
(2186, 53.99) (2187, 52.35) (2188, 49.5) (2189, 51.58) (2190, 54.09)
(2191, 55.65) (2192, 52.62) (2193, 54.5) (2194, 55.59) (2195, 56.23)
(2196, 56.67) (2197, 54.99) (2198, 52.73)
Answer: 52.38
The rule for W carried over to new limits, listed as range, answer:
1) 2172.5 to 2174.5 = 57.77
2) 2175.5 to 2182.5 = 55.34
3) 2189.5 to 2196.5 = 52.62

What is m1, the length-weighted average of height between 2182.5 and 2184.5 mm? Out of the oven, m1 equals 54.9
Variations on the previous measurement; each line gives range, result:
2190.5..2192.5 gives 54.1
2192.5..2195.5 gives 55.4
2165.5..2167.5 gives 55.8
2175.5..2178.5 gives 58.8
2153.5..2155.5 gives 51.9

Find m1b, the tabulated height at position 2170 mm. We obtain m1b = 58.28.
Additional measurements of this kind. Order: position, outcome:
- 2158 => 52.38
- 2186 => 53.99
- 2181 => 56.76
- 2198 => 52.73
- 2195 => 56.23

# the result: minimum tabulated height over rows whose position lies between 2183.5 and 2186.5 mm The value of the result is 53.21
